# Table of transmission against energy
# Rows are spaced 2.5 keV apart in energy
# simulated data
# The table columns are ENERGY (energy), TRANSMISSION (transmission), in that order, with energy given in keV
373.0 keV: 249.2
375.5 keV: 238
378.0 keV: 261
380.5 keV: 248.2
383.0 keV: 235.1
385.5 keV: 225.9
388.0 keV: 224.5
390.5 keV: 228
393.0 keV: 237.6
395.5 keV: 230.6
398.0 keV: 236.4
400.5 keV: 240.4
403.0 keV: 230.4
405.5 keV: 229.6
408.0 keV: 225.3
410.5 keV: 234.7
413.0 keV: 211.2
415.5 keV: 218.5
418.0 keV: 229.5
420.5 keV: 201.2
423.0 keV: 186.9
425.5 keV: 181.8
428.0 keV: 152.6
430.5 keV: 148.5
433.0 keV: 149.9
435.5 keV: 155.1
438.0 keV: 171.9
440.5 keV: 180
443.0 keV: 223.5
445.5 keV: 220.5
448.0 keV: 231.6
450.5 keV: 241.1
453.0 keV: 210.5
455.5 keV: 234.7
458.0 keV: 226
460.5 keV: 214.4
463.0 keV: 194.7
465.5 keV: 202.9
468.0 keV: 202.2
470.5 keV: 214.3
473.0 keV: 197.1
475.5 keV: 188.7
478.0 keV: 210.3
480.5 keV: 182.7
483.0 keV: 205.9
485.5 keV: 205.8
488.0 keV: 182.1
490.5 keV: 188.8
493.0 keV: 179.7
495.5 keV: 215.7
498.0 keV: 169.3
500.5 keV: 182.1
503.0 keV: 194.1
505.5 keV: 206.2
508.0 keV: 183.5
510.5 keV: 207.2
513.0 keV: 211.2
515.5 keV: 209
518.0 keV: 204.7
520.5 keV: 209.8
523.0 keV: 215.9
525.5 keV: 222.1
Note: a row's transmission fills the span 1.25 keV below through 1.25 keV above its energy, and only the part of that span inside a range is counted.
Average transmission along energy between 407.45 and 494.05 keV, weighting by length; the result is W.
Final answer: 200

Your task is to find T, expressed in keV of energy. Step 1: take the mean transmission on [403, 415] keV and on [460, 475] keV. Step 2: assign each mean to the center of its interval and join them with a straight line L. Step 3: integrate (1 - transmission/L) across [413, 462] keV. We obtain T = 3.40 keV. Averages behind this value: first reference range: 225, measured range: 199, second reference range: 203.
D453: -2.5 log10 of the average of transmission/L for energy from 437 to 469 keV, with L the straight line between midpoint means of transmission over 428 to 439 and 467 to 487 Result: -0.21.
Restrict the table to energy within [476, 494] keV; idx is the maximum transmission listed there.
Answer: 210.3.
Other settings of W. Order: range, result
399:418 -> 227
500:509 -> 192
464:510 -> 195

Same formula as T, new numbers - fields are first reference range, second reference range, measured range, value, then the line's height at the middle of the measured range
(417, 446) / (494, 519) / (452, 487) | -3.0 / 190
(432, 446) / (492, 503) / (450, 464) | -2.7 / 184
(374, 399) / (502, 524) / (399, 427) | 1.6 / 230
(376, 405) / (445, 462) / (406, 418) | 0.5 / 232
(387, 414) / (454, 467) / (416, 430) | 2.2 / 224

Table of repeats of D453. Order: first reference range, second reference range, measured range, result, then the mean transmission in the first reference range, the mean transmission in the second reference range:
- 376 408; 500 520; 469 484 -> 0.06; 235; 201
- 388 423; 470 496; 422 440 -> 0.30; 226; 196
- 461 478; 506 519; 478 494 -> 0.05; 201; 203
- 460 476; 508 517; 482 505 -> 0.07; 202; 205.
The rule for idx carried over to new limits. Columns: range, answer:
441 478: 241.1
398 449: 240.4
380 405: 248.2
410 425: 234.7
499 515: 211.2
